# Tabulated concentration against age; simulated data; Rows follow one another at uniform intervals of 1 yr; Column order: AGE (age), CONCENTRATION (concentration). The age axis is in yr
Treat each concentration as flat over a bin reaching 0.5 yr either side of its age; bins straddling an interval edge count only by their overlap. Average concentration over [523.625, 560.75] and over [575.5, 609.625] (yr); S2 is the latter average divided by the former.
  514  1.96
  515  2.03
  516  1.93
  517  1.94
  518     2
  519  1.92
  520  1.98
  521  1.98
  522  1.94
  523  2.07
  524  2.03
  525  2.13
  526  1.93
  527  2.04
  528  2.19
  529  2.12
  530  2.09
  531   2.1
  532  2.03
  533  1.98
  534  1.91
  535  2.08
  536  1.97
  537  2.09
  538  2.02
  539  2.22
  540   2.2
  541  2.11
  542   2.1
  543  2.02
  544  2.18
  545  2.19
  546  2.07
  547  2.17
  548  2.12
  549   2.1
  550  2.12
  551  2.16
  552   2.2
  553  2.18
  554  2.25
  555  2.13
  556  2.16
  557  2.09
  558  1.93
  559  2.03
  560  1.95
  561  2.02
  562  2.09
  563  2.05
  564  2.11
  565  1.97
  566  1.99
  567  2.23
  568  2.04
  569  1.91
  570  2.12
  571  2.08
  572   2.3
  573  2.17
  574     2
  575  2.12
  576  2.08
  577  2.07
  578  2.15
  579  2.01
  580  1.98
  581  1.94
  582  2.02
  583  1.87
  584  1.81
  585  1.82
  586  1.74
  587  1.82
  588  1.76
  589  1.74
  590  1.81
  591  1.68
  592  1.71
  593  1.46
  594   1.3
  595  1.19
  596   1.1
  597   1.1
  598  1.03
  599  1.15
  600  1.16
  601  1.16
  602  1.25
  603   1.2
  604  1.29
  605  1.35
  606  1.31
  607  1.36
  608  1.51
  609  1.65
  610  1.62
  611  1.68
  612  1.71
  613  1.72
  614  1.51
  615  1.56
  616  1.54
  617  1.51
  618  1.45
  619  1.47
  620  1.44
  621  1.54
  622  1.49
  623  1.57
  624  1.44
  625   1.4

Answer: 0.75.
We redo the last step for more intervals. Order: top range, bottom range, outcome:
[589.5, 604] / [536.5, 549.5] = 0.62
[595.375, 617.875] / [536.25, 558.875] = 0.65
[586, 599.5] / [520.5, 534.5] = 0.72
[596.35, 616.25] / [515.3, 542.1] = 0.68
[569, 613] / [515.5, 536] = 0.82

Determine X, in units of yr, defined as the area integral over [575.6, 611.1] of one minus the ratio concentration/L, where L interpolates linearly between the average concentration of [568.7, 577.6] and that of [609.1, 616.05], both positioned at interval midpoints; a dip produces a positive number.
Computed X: 5.5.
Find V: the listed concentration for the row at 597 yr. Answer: 1.1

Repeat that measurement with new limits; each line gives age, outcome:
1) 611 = 1.68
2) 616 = 1.54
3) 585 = 1.82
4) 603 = 1.2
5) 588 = 1.76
